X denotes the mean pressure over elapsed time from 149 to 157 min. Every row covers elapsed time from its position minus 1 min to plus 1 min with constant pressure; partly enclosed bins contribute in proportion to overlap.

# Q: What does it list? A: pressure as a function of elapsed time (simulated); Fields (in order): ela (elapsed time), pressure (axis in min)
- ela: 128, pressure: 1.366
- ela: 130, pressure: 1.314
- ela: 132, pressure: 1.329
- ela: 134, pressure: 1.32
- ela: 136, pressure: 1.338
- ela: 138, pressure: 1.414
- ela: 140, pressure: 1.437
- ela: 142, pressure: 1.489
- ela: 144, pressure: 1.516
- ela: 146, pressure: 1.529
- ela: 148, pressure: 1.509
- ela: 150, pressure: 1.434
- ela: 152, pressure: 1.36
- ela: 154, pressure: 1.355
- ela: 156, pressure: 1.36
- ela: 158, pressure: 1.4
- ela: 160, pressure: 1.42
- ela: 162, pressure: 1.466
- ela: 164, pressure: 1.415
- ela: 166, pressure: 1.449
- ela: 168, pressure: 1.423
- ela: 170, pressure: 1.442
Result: 1.38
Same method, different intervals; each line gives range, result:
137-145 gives 1.46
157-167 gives 1.43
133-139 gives 1.36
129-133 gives 1.32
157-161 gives 1.41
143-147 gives 1.52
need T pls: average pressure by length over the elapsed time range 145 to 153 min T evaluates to 1.46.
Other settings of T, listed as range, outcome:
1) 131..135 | 1.32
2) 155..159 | 1.38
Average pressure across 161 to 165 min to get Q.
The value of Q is 1.44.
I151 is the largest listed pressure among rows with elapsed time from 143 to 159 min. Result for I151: 1.529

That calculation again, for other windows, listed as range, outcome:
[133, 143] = 1.489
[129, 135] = 1.329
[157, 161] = 1.42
